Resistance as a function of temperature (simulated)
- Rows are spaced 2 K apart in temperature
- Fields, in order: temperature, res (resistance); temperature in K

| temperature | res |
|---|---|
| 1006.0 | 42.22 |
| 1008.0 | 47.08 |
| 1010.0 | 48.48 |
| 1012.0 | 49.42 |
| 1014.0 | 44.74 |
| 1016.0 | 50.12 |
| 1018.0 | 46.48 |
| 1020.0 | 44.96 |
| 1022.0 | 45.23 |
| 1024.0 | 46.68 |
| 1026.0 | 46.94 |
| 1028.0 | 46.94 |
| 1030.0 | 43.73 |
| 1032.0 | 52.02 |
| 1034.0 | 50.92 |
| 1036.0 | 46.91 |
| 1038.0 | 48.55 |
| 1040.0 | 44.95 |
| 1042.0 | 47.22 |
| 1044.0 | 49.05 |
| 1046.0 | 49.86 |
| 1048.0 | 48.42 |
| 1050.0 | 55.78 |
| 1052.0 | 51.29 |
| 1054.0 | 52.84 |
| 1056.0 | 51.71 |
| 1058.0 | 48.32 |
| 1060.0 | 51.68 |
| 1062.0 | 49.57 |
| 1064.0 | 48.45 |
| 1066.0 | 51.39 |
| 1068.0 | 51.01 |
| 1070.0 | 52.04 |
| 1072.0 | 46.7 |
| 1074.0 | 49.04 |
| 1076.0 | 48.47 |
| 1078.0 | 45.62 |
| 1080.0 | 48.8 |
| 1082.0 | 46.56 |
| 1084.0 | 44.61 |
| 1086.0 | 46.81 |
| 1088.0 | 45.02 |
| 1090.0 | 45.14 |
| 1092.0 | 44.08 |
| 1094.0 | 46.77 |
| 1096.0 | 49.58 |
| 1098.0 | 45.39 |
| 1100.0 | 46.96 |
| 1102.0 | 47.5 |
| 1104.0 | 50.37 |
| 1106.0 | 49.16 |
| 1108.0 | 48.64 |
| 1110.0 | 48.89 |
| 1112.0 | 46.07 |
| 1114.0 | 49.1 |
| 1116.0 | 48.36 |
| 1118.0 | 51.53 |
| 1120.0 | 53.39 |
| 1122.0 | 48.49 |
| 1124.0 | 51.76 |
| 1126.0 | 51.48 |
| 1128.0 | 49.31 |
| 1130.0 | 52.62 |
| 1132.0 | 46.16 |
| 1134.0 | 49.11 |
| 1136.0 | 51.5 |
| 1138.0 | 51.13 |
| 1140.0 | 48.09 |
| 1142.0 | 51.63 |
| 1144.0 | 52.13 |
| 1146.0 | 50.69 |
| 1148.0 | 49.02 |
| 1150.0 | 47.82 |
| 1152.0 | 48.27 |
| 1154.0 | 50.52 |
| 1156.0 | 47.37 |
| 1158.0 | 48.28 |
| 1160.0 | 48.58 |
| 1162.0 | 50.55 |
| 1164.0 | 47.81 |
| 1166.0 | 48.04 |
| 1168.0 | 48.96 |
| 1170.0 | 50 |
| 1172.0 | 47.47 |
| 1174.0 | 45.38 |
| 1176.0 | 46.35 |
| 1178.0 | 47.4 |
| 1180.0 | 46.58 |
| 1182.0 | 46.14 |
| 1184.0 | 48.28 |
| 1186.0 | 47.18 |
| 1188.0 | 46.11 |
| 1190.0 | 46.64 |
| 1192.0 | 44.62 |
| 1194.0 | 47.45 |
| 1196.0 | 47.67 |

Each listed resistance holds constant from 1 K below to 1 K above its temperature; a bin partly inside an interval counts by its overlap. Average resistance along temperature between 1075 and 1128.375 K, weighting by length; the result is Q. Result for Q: 48.1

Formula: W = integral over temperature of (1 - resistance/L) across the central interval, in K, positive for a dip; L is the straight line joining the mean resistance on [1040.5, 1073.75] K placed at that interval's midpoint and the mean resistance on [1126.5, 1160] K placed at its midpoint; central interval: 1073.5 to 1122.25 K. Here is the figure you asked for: 2.1 K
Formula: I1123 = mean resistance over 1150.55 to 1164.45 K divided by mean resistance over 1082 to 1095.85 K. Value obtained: 1.07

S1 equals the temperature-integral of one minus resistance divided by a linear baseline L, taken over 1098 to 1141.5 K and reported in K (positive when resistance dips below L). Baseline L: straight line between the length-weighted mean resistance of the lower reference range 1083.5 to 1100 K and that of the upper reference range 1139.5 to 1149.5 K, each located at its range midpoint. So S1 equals -1.0 K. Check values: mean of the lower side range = 46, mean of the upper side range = 50.3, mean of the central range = 49.4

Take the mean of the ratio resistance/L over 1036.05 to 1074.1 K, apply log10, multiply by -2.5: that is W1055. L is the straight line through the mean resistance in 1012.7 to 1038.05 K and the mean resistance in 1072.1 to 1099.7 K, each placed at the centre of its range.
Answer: -0.07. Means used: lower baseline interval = 47.2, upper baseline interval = 46.6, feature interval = 49.8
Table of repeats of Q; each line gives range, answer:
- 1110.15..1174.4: 49.4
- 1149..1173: 48.6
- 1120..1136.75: 50.2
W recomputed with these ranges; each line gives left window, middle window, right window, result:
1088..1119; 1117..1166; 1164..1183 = -2.36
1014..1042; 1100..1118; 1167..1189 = -0.52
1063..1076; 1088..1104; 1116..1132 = 1.13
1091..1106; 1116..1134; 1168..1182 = -1.16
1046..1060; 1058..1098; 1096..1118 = 1.61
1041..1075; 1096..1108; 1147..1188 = 0.30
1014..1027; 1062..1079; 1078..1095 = -1.11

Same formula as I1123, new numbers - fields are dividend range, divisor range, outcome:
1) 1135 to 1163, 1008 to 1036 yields 1.05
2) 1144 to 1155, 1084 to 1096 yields 1.08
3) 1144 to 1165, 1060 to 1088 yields 1.01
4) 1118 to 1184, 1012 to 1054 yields 1.02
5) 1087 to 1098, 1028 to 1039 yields 0.95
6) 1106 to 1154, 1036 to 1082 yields 1.01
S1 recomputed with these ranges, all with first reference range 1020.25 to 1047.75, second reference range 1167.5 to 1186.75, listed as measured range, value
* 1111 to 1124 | -0.61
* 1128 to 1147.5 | -1.17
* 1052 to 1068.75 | -1.10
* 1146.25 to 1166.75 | -0.58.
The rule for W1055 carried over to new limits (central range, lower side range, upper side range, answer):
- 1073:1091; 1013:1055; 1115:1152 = 0.057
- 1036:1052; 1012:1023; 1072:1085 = -0.052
